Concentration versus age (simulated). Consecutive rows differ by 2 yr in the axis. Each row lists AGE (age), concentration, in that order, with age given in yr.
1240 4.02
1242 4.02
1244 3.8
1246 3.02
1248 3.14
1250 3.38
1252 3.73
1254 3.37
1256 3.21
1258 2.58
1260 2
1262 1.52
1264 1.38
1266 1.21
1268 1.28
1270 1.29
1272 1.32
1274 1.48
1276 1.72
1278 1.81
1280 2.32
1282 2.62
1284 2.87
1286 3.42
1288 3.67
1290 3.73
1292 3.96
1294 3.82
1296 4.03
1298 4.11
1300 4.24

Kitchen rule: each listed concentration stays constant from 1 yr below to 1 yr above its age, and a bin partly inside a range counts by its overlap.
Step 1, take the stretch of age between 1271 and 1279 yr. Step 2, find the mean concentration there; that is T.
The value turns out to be 1.58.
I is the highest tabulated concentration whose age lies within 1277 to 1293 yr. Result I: 3.96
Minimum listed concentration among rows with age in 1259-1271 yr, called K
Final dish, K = 1.21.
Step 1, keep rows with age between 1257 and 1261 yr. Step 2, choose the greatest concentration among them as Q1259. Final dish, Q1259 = 2.58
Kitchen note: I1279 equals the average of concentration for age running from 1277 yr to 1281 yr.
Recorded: 2.06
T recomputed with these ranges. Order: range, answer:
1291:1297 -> 3.94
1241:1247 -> 3.61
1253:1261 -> 2.79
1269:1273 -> 1.31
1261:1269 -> 1.35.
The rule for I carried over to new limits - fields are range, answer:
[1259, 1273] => 2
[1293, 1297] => 4.03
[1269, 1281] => 2.32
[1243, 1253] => 3.8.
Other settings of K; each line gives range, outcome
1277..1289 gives 1.81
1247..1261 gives 2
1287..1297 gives 3.67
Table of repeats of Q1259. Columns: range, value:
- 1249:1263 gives 3.73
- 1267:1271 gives 1.29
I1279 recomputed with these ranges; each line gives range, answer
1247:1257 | 3.37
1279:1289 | 2.98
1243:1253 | 3.41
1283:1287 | 3.15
